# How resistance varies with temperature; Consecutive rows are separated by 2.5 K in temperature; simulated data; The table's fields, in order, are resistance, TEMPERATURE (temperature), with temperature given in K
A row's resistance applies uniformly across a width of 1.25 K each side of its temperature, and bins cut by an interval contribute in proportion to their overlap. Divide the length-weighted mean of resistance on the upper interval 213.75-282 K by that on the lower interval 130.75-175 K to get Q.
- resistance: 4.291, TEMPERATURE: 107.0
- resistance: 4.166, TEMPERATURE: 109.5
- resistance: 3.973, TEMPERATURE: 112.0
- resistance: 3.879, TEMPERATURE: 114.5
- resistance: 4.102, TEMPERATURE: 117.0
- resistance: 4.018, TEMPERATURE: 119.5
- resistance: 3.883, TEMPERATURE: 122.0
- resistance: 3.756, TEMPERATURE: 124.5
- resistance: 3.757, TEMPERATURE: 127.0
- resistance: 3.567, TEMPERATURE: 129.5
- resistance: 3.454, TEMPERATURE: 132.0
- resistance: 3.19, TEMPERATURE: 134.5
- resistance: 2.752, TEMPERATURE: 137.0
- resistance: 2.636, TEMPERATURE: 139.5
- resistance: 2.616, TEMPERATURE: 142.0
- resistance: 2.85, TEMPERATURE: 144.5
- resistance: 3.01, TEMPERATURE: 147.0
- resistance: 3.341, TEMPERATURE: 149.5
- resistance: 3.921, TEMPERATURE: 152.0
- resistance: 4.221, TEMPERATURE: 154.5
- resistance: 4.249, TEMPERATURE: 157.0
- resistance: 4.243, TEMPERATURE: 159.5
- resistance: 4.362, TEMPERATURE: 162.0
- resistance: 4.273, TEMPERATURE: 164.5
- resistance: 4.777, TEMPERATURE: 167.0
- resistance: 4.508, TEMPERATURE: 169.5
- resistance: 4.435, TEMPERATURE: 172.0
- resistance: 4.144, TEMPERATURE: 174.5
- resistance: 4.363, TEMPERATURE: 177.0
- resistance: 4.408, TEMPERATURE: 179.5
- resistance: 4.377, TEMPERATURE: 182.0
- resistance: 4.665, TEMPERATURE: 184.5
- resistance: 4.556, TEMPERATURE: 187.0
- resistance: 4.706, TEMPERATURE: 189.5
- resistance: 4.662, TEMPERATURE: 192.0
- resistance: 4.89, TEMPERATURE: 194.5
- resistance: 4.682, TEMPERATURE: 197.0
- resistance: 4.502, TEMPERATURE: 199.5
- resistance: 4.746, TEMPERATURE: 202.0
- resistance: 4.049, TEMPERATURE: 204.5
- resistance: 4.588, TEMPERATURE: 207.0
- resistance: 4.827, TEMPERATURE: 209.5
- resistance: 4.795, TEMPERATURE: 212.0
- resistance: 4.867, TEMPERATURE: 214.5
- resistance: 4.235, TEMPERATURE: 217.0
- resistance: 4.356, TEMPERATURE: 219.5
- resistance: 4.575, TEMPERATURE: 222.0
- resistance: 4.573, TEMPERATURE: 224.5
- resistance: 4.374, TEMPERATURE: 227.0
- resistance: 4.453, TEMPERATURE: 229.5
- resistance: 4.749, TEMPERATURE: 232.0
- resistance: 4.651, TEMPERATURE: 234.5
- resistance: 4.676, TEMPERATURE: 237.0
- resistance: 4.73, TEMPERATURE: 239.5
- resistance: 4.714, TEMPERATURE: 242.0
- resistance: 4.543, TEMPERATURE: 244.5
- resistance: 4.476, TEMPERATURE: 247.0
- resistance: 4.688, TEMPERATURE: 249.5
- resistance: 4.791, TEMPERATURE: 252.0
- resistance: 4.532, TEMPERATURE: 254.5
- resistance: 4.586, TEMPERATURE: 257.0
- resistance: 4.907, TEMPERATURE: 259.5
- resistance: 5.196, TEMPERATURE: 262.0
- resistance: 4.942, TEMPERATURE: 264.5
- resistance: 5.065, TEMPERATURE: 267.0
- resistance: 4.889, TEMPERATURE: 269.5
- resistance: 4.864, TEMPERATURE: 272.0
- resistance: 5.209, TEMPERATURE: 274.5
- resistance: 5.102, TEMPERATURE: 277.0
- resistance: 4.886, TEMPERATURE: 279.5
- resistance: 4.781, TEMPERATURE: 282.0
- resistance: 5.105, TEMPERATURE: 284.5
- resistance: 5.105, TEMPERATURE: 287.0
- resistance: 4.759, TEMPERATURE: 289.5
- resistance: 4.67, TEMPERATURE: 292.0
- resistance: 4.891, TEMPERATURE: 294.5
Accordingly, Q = 1.3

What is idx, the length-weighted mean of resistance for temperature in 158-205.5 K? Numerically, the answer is 4.49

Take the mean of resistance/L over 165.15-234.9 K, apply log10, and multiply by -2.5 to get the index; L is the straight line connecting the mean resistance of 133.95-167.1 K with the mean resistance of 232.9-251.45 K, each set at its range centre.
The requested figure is -0.103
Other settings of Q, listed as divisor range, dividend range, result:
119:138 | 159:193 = 1.26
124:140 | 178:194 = 1.38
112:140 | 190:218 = 1.29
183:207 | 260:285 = 1.09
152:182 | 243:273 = 1.10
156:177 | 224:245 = 1.05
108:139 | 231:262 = 1.27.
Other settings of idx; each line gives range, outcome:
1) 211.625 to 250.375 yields 4.59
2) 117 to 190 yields 3.89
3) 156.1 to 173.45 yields 4.41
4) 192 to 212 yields 4.63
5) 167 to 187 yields 4.45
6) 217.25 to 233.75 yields 4.5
